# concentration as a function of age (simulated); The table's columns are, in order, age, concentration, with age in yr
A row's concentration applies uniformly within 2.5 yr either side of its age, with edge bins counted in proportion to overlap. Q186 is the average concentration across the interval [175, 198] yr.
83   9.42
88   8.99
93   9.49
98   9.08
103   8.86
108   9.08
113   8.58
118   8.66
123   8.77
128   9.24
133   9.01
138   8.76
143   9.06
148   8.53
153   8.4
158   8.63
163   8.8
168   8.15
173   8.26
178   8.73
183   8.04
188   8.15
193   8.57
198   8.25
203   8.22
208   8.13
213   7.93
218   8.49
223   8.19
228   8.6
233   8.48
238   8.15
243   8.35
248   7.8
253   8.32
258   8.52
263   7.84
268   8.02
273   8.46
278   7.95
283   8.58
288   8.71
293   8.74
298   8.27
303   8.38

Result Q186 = 8.36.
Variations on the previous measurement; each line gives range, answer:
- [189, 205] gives 8.33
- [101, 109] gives 8.96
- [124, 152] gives 8.88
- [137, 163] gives 8.68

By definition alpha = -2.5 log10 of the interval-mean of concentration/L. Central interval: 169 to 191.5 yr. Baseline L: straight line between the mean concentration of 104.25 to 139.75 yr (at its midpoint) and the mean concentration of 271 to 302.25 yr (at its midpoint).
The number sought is 0.05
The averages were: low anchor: 8.87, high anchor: 8.45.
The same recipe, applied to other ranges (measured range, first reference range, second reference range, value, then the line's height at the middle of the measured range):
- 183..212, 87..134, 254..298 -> 0.054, 8.64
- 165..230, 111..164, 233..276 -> 0.024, 8.48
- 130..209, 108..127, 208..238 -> 0.006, 8.54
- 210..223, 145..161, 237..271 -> 0.012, 8.3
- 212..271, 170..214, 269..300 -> 0.016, 8.35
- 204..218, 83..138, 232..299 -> 0.053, 8.54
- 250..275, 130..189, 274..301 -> 0.033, 8.47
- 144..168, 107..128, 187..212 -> -0.004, 8.55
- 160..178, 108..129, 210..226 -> 0.007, 8.51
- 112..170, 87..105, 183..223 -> 0.003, 8.75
